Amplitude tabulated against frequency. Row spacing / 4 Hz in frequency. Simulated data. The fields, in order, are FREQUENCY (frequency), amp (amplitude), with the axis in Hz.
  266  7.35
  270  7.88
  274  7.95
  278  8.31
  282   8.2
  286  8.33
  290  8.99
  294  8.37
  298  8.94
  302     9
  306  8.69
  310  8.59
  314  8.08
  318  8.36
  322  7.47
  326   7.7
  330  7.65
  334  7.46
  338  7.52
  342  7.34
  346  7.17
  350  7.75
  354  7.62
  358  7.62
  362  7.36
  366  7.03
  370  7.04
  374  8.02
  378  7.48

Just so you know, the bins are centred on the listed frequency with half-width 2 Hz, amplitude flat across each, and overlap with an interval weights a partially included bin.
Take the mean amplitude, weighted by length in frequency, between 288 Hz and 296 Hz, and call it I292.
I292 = 8.68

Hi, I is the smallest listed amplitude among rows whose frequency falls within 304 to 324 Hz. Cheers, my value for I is 7.47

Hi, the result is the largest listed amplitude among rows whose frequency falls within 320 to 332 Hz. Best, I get 7.7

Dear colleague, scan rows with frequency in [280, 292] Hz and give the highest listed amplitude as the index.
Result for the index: 8.99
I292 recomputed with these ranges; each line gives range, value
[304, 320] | 8.43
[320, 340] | 7.56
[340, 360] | 7.5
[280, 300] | 8.57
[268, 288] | 8.13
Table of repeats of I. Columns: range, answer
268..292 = 7.88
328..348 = 7.17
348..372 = 7.03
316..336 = 7.46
